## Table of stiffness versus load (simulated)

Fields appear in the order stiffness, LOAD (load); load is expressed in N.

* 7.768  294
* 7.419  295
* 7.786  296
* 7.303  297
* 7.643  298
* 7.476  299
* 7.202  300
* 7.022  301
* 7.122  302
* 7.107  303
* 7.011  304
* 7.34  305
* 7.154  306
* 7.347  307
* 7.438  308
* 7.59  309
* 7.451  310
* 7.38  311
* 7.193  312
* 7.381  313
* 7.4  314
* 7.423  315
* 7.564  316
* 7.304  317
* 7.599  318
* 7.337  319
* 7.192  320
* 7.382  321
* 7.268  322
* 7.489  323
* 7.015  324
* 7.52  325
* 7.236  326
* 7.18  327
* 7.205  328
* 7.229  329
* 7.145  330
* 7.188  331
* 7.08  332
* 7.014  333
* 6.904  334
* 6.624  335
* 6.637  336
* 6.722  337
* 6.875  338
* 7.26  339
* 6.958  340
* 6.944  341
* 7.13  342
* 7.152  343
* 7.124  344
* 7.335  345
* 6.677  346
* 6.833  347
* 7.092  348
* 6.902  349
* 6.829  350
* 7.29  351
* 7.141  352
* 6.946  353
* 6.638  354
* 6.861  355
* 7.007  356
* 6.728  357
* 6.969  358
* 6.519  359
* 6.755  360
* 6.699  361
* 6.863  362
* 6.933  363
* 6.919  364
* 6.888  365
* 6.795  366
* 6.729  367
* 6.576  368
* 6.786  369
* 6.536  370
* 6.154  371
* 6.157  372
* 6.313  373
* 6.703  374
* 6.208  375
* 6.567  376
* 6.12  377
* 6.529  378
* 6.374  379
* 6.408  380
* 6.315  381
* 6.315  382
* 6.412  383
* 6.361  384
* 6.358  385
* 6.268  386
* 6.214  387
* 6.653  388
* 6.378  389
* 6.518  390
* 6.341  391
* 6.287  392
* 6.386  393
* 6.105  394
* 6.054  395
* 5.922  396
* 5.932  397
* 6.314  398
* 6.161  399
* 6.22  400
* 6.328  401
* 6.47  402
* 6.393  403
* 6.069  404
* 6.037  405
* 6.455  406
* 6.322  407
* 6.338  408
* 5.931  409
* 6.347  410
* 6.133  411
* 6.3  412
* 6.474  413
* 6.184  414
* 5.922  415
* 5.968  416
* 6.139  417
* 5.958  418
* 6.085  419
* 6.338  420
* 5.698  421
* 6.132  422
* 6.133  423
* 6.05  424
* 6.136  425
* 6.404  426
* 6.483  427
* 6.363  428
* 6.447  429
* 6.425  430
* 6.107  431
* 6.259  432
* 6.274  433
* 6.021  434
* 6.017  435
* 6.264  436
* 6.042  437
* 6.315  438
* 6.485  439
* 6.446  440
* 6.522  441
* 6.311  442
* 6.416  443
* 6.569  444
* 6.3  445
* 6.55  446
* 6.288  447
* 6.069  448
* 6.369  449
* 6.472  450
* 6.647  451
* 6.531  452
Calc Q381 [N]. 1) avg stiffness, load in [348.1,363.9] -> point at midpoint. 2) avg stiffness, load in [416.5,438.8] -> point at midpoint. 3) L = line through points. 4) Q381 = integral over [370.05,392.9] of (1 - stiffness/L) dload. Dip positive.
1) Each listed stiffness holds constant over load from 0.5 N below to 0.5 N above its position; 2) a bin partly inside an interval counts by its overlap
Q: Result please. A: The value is 0.9 N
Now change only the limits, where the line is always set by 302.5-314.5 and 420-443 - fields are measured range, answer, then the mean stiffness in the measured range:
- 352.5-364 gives 0.11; 6.82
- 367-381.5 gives 0.70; 6.42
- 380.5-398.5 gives 0.89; 6.29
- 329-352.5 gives 0.12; 7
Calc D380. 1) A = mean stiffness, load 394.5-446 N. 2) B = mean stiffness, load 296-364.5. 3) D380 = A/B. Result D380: 0.87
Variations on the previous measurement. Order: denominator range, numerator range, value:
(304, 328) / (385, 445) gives 0.85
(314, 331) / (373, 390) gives 0.87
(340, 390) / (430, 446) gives 0.94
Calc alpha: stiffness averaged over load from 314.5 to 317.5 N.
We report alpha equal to 7.43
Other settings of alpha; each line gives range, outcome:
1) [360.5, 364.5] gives 6.85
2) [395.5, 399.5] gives 6.08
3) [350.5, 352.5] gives 7.22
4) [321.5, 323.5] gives 7.38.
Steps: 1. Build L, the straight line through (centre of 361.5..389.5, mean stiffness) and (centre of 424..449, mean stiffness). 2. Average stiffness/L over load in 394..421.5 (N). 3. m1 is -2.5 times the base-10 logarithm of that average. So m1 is 0.04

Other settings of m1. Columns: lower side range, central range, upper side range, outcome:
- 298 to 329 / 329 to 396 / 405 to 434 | 0.018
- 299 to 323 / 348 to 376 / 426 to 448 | 0.029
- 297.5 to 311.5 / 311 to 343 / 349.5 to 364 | -0.009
